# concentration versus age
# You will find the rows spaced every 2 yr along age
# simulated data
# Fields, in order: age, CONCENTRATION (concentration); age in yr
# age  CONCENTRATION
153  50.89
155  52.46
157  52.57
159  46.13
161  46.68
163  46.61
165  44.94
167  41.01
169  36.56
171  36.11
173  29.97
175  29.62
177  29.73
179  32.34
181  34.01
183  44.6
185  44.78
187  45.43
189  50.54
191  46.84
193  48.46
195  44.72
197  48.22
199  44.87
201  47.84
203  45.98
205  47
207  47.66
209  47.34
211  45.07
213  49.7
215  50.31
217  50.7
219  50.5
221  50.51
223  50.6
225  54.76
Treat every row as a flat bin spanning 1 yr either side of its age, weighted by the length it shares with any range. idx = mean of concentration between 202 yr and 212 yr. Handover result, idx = 46.6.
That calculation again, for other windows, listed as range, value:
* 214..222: 50.5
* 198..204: 46.2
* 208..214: 47.4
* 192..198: 47.1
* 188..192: 48.7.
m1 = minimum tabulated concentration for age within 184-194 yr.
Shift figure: 44.78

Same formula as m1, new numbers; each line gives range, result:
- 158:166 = 44.94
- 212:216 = 49.7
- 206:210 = 47.34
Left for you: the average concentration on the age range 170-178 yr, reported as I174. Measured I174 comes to 31.4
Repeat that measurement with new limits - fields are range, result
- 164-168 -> 43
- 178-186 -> 38.9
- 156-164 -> 48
